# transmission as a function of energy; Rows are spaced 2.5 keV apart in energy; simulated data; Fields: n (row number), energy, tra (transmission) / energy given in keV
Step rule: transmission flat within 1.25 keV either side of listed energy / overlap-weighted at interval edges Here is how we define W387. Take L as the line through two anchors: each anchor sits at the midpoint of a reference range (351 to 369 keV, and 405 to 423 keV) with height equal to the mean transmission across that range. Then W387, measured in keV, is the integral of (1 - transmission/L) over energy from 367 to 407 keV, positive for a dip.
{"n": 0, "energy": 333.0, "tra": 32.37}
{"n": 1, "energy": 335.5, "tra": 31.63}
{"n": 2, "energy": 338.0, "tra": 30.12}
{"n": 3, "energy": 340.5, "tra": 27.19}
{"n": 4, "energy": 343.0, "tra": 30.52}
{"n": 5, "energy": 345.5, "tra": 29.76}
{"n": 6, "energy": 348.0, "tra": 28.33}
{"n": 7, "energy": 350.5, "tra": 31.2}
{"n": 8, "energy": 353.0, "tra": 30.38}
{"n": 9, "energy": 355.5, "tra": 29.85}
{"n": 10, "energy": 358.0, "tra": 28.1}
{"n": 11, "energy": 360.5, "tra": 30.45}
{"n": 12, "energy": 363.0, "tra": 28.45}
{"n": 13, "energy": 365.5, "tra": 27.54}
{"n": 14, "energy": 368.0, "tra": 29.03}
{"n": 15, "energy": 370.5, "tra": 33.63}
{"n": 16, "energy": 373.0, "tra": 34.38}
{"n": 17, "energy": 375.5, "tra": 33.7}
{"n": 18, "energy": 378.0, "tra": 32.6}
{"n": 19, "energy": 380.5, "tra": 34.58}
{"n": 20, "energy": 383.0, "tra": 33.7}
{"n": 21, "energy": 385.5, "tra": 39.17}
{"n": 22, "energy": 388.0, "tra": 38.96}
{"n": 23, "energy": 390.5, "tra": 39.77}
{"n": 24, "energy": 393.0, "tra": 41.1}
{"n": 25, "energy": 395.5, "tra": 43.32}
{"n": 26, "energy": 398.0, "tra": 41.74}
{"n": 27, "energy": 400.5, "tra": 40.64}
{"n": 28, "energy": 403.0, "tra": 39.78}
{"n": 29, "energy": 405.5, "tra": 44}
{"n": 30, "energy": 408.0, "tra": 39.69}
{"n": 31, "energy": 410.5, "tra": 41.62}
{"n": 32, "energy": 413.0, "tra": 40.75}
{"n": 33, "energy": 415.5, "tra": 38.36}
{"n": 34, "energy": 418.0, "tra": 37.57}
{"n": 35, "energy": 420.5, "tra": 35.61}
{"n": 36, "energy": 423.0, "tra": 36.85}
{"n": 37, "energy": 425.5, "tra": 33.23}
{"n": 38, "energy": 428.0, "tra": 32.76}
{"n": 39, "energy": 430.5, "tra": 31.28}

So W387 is -3.8 keV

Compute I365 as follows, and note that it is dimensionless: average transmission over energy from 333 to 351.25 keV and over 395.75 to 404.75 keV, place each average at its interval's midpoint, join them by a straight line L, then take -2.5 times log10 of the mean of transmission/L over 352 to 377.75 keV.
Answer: 0.12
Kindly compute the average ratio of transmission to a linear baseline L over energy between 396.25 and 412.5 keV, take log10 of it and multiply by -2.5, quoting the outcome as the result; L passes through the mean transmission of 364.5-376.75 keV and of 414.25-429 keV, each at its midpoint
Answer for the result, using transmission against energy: -0.20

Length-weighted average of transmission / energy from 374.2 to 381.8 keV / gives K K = 33.6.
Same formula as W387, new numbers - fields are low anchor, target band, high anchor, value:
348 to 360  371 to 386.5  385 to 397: 1.0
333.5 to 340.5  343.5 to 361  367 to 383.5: 1.0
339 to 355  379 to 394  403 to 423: -0.9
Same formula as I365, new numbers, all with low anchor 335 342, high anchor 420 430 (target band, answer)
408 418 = -0.185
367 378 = -0.047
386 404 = -0.241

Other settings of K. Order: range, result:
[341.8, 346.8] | 30.1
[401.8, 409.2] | 41.2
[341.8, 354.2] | 30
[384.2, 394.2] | 39.7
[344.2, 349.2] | 29.1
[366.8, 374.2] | 32.4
